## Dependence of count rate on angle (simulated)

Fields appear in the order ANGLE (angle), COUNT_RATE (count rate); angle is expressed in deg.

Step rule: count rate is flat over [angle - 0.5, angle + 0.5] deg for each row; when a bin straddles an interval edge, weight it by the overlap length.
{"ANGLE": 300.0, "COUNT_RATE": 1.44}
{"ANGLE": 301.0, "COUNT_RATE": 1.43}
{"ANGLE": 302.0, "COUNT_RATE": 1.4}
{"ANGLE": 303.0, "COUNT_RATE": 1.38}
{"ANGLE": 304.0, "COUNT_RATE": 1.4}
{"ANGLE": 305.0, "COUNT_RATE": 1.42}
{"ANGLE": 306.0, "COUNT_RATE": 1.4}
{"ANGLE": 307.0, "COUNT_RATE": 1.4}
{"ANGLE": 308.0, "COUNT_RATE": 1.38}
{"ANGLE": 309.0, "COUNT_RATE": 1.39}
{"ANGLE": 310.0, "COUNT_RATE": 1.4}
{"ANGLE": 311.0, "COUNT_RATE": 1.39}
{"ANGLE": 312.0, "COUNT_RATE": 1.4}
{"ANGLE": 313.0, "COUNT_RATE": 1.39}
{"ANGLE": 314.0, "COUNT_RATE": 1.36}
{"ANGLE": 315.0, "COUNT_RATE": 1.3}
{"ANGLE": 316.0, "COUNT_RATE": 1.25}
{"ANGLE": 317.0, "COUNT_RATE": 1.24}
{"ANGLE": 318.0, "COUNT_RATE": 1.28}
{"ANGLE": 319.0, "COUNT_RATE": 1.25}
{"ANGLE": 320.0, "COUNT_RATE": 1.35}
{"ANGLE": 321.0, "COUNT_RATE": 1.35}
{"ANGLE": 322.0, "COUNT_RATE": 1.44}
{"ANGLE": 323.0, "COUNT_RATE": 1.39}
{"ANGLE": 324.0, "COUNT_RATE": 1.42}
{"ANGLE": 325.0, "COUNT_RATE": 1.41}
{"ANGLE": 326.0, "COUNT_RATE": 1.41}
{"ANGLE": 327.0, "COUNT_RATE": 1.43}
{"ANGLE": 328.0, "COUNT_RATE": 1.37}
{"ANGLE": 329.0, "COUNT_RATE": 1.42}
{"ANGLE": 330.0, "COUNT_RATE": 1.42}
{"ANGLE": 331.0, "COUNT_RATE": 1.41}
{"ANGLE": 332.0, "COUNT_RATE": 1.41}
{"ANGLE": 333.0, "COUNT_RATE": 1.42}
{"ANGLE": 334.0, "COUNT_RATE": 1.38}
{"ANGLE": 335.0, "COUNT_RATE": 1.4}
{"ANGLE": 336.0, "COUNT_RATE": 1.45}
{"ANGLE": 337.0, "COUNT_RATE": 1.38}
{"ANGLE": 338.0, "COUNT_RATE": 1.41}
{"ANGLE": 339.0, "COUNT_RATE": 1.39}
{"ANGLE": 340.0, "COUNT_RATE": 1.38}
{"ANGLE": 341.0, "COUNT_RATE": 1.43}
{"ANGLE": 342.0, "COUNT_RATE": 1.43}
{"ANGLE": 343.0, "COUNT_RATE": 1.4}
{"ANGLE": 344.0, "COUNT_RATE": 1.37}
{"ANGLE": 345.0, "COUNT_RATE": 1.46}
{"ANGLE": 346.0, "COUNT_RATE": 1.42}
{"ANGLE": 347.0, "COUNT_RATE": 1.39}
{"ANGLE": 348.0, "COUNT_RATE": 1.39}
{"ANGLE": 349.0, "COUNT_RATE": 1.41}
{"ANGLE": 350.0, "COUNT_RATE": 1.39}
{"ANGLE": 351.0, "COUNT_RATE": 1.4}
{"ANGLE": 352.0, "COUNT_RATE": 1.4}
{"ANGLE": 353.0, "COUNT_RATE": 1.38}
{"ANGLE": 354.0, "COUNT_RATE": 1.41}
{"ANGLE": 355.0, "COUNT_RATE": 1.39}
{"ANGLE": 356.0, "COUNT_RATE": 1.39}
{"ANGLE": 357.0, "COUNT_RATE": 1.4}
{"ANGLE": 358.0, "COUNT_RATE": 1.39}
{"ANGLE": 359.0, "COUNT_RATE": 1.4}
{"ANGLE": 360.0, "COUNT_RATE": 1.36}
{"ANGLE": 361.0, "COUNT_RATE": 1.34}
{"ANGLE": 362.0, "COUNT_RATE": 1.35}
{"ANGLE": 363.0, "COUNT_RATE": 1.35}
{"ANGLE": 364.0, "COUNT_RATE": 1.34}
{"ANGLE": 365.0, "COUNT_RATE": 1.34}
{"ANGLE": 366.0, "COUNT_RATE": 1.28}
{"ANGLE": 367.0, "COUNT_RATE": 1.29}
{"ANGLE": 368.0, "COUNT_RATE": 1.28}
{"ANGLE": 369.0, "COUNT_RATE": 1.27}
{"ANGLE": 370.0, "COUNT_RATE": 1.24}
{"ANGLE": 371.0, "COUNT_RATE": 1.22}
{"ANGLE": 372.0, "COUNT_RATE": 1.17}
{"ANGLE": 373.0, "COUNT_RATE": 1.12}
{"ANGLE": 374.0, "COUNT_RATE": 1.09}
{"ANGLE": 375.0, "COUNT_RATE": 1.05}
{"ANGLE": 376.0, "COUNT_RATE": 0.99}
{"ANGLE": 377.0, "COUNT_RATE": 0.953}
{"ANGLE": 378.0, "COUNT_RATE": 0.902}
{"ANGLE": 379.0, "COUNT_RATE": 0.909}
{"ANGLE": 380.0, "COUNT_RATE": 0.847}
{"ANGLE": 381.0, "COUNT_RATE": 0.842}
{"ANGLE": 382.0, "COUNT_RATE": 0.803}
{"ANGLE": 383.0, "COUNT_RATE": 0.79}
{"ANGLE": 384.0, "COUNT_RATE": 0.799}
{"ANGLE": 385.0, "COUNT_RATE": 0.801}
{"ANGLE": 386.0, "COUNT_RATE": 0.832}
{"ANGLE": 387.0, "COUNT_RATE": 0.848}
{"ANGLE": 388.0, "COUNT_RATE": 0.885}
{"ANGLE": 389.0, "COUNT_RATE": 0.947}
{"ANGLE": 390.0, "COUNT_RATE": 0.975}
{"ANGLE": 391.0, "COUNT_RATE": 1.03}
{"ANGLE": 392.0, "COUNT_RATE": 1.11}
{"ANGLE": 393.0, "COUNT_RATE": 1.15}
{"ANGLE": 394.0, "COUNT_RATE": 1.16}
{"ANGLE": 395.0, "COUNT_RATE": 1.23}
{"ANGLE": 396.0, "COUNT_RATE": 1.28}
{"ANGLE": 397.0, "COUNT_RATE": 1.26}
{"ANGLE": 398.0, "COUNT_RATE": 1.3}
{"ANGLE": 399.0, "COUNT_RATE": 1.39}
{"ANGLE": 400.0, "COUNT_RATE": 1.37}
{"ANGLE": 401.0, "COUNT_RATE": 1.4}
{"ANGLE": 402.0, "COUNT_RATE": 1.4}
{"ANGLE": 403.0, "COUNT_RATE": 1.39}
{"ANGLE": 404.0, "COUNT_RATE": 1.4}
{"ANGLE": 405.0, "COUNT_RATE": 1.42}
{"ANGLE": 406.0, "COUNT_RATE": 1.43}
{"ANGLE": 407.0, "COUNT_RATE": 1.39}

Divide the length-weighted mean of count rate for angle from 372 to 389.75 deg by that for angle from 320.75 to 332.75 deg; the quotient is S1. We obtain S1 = 0.6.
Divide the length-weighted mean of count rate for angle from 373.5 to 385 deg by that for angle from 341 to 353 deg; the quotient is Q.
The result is 0.64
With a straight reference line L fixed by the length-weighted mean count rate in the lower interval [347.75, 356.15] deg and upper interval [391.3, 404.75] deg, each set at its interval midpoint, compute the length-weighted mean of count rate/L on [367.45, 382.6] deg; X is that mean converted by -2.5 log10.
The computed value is 0.28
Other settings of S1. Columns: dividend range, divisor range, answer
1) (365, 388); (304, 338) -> 0.74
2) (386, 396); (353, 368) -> 0.77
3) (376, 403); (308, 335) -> 0.77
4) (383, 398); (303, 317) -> 0.75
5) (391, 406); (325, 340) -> 0.92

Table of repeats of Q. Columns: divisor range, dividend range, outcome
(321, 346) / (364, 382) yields 0.78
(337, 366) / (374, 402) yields 0.75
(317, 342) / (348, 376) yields 0.94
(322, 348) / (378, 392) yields 0.62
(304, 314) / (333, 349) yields 1.01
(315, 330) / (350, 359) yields 1.03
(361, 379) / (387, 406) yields 1.03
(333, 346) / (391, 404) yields 0.91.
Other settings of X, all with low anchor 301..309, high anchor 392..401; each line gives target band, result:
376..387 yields 0.446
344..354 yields -0.054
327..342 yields -0.040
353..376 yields 0.020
